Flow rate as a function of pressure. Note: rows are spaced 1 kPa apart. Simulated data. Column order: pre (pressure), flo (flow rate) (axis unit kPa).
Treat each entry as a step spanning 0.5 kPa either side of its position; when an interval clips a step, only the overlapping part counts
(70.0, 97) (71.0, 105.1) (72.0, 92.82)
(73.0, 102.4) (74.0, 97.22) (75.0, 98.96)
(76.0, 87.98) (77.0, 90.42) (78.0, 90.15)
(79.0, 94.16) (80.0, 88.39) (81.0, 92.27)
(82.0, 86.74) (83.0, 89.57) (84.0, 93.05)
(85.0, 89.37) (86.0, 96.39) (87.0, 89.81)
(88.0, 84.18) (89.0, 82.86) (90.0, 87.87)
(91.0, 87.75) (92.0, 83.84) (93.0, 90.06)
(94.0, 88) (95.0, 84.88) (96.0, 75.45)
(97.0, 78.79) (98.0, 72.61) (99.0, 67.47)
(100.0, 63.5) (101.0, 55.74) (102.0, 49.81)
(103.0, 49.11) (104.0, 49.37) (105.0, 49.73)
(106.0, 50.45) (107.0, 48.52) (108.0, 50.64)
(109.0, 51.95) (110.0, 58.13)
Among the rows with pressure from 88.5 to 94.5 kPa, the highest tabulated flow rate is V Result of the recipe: 90.06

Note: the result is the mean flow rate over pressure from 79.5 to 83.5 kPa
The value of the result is 89.2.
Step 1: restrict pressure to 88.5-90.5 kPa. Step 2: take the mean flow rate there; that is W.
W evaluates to 85.4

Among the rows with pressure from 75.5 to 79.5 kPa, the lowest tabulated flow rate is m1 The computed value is 87.98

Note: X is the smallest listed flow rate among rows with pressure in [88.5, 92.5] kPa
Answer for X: 82.86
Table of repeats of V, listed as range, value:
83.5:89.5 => 96.39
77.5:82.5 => 94.16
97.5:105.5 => 72.61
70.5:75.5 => 105.1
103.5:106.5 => 50.45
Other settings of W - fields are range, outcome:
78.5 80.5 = 91.3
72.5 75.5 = 99.5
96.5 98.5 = 75.7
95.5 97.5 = 77.1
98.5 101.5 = 62.2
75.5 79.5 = 90.7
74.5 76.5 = 93.5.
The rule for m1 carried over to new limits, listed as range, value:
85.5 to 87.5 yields 89.81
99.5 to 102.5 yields 49.81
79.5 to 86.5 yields 86.74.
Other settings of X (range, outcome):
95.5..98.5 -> 72.61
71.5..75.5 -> 92.82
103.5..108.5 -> 48.52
